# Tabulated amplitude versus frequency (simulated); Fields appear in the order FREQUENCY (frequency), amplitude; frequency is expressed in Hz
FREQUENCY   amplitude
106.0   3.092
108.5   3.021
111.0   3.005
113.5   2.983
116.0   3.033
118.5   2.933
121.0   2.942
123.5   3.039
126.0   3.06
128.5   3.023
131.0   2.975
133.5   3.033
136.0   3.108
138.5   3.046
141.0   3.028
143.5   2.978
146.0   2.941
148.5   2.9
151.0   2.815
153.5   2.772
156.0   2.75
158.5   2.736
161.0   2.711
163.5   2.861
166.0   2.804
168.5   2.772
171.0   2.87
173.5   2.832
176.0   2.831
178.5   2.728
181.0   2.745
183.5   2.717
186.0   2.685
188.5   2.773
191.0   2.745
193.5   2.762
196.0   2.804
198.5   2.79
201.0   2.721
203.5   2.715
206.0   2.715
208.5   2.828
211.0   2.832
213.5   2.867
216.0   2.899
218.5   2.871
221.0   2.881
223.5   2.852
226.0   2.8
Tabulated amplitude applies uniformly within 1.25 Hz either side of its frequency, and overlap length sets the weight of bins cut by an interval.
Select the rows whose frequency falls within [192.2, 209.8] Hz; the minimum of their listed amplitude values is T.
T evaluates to 2.715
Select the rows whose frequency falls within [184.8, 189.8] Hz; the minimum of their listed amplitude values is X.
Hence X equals 2.685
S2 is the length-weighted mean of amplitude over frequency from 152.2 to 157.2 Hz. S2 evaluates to 2.76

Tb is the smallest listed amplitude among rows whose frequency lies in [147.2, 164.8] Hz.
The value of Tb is 2.711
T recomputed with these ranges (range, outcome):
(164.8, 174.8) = 2.772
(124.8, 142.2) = 2.975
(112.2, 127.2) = 2.933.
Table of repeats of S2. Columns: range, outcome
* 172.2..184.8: 2.77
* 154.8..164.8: 2.76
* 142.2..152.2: 2.91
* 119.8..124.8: 2.99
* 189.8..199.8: 2.78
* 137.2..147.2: 3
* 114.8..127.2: 3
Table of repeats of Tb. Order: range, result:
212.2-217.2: 2.867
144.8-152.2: 2.815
